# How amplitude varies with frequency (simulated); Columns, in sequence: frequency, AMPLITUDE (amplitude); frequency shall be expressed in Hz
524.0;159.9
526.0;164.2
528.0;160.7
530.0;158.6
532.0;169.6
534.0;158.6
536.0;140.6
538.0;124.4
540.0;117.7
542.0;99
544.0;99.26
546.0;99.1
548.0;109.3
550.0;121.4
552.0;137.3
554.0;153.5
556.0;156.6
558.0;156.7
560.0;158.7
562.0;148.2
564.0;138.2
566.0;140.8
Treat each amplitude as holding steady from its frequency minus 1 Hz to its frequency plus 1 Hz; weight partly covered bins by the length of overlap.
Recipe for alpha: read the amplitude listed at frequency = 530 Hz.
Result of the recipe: 158.6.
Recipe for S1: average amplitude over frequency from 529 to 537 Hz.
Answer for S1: 157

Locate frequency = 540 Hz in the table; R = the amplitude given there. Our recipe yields 117.7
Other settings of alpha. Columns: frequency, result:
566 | 140.8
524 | 159.9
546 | 99.1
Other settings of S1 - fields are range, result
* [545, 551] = 110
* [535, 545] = 116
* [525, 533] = 163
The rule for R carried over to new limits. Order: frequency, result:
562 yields 148.2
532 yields 169.6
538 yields 124.4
